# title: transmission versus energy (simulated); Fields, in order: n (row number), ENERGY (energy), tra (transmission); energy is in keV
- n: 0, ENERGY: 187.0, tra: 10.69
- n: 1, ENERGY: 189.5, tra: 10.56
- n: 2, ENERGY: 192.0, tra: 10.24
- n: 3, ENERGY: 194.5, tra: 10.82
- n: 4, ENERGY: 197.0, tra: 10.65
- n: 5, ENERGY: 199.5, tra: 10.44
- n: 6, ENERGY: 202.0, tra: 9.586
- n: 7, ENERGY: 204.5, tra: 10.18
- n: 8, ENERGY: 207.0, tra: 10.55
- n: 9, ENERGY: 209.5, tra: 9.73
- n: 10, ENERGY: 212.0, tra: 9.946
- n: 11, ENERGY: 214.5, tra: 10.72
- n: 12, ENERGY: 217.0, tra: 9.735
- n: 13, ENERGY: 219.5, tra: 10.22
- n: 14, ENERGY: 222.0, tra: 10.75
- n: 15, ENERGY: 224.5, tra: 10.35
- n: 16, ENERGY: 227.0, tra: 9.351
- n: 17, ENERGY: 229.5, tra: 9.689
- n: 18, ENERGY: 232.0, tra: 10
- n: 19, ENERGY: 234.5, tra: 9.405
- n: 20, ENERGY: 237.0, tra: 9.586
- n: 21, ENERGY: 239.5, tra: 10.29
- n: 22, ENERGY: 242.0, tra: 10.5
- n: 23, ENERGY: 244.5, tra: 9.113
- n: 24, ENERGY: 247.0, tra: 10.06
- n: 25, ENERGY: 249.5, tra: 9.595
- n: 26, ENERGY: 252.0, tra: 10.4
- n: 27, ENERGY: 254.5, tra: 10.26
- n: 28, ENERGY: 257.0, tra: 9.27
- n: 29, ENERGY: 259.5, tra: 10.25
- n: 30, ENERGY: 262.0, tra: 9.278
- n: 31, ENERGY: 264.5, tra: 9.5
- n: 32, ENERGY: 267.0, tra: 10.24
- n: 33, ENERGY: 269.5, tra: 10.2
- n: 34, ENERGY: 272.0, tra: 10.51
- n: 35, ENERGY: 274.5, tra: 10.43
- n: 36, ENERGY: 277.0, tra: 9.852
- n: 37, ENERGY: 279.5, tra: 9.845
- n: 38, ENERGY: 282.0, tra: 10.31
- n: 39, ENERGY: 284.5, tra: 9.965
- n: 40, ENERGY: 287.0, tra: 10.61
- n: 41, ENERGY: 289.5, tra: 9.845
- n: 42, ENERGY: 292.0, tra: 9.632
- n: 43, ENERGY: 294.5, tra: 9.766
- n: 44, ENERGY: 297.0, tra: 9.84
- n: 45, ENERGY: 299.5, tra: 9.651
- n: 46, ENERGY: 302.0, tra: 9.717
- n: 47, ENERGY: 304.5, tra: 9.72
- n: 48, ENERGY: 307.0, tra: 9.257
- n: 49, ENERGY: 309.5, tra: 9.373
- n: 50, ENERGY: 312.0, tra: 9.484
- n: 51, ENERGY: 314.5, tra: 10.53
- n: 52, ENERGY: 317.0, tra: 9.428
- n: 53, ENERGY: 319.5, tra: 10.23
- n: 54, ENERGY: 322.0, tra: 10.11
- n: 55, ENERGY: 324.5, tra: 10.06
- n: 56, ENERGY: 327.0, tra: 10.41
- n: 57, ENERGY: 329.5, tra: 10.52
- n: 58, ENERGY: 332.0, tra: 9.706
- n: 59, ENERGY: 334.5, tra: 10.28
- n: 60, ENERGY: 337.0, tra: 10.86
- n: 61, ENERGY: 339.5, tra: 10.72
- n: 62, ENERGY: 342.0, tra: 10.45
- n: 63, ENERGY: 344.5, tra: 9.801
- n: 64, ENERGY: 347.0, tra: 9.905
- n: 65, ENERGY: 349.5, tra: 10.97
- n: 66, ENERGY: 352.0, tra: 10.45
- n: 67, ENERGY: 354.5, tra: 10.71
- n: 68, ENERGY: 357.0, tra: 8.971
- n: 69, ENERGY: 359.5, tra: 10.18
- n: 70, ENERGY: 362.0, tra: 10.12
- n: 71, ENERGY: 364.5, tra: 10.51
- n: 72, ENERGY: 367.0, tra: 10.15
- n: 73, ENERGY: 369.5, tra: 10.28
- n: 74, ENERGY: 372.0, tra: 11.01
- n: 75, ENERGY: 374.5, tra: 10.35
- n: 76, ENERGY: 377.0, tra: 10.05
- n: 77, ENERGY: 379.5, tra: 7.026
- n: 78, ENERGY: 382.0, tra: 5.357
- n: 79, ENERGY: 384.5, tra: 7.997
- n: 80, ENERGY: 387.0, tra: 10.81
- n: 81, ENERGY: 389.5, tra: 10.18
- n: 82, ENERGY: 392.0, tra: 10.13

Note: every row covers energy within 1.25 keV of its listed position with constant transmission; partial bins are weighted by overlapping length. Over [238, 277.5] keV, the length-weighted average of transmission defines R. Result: 9.98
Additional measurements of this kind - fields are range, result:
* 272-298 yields 10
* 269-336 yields 9.97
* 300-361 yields 10.1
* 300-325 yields 9.78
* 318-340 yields 10.3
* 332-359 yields 10.3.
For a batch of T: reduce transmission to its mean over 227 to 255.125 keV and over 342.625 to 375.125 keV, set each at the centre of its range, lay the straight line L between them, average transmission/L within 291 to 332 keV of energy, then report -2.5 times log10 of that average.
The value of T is 0.03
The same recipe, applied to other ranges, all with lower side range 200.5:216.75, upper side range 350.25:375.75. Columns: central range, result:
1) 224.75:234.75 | 0.05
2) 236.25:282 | 0.02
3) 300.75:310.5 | 0.08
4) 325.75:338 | -0.01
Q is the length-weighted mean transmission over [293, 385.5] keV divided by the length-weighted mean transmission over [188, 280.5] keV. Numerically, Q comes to 0.98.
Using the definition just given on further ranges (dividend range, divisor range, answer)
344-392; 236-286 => 0.98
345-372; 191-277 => 1.02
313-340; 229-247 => 1.04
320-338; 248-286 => 1.03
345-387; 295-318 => 1.00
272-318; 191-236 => 0.97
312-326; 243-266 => 1.03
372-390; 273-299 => 0.89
